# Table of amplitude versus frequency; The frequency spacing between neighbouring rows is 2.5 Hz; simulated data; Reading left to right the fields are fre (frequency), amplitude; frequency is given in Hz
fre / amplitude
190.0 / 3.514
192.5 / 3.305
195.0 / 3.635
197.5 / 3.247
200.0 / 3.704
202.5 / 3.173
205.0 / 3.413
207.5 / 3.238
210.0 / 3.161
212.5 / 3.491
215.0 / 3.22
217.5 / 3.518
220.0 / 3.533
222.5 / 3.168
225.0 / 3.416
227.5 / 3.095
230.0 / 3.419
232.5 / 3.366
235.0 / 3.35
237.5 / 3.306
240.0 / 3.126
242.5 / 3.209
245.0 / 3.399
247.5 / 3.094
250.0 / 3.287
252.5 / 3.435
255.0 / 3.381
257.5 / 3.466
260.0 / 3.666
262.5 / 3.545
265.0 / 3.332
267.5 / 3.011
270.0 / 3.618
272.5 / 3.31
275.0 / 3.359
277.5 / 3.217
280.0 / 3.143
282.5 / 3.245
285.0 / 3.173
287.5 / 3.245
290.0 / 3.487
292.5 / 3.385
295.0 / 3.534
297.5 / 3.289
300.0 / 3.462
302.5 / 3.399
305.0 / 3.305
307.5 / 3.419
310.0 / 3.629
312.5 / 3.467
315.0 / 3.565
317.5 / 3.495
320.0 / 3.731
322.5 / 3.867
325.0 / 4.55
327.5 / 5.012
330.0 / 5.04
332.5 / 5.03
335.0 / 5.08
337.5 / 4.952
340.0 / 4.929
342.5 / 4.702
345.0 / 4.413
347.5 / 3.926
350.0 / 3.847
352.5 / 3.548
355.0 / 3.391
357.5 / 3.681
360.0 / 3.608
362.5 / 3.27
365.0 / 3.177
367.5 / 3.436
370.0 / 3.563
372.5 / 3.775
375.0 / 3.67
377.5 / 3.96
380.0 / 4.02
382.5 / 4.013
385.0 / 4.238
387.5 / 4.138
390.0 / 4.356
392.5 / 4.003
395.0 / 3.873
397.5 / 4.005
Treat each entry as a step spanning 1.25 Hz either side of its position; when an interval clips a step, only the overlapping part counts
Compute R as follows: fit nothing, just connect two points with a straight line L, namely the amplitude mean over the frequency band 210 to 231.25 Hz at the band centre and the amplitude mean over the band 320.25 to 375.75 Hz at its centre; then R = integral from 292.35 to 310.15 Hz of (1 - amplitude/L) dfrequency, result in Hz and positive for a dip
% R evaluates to 1.91 Hz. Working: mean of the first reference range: 3.35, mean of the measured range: 3.42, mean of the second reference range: 4.11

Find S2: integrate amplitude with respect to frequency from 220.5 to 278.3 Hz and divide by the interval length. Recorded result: 3.33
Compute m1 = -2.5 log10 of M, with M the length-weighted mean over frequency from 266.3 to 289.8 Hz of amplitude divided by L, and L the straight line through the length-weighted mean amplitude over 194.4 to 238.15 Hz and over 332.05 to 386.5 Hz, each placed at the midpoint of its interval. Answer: 0.11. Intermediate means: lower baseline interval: 3.36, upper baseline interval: 4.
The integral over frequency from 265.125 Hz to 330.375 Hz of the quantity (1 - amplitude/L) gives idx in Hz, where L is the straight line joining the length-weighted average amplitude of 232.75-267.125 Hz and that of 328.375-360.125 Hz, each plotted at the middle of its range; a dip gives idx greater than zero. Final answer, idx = 5.3 Hz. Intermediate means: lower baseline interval 3.35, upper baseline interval 4.35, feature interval 3.55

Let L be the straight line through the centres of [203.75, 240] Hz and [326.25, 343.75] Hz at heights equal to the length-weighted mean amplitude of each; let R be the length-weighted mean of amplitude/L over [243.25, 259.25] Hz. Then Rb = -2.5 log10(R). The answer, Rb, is 0.12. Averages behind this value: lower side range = 3.33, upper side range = 4.96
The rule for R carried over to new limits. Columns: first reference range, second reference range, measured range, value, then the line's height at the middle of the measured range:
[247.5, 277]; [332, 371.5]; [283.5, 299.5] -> 1.0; 3.59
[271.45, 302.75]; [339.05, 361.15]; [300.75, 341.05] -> -4.8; 3.68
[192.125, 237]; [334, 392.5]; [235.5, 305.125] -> 4.9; 3.59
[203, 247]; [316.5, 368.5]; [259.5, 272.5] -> 0.7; 3.6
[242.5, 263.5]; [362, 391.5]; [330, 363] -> -4.7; 3.71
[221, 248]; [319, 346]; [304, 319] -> 3.0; 4.38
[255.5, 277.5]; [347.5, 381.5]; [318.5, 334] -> -4.3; 3.54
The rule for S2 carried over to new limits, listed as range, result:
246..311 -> 3.36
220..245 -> 3.29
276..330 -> 3.59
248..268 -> 3.39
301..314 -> 3.45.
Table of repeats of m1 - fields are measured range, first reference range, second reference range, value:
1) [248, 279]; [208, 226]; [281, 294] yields -0.017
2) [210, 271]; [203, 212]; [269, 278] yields -0.005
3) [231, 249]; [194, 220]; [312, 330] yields 0.098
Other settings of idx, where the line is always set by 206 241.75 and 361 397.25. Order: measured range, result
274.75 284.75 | 0.8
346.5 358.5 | 0.2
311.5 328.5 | -1.5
